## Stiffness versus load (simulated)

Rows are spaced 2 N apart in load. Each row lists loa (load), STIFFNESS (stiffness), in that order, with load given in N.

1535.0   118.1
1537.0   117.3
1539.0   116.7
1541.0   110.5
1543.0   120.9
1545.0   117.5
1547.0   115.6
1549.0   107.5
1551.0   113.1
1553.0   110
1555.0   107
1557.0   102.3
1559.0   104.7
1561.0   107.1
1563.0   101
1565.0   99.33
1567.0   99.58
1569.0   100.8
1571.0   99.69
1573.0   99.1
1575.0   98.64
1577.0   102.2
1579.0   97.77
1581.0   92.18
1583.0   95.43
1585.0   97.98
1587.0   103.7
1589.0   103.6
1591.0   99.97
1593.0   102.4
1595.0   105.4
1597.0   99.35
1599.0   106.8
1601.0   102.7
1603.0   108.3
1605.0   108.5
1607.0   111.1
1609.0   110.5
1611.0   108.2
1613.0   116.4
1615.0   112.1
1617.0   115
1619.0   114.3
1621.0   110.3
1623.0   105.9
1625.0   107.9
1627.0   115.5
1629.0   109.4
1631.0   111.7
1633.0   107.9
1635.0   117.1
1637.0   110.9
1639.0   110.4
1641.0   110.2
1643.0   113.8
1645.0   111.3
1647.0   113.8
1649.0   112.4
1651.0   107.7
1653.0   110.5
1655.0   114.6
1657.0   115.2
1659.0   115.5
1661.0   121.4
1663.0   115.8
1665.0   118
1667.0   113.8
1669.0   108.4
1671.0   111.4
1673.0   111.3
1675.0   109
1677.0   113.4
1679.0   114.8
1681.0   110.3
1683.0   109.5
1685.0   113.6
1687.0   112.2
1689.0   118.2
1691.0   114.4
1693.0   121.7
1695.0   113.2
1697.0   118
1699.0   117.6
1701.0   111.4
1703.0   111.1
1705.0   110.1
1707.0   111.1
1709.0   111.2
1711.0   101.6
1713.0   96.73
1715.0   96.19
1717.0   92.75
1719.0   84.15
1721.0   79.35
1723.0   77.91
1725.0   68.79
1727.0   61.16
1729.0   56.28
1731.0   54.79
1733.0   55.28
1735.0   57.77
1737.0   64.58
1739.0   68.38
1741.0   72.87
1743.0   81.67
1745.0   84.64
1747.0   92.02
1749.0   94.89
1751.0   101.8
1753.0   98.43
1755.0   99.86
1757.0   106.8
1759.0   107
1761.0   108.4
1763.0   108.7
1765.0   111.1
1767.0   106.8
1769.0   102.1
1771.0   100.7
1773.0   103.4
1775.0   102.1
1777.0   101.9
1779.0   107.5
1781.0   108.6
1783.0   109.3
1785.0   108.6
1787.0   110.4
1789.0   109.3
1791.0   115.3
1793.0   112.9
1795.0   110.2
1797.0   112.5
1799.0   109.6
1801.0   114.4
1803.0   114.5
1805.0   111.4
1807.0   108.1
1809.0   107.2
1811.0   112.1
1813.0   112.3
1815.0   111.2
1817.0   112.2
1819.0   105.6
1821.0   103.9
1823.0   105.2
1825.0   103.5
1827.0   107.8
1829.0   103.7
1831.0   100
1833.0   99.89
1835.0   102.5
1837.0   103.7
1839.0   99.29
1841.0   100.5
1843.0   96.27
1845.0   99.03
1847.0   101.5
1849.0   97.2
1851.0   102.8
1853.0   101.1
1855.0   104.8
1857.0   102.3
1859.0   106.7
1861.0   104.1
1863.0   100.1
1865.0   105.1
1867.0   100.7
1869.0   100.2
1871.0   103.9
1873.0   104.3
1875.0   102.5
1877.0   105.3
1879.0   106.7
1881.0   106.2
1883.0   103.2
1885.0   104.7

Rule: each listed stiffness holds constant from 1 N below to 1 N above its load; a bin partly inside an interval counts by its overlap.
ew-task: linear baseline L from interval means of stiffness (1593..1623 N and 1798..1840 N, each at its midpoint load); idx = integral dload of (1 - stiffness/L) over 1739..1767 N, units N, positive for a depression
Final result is 2.8 N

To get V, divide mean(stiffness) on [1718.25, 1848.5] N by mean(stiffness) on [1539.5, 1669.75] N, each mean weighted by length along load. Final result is 0.90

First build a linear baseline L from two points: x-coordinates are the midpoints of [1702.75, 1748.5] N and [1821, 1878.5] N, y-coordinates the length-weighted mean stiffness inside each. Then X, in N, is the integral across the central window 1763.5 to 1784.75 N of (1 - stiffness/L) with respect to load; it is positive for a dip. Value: -3.7 N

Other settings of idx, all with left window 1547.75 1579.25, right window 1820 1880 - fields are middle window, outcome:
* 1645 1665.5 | -2.2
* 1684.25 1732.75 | 2.6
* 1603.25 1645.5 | -3.3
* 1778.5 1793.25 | -1.1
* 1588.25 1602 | 0.0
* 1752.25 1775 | -0.5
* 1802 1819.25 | -1.4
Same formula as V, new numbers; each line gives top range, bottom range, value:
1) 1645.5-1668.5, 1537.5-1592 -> 1.09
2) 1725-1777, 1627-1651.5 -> 0.79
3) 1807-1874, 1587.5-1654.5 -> 0.95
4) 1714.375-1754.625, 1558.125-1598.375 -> 0.77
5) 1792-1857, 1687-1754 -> 1.16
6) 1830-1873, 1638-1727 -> 0.94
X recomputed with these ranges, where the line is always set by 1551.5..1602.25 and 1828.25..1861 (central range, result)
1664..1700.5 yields -4.4 N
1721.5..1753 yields 8.6 N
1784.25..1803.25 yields -1.9 N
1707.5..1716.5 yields 0.0 N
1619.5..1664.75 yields -4.8 N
